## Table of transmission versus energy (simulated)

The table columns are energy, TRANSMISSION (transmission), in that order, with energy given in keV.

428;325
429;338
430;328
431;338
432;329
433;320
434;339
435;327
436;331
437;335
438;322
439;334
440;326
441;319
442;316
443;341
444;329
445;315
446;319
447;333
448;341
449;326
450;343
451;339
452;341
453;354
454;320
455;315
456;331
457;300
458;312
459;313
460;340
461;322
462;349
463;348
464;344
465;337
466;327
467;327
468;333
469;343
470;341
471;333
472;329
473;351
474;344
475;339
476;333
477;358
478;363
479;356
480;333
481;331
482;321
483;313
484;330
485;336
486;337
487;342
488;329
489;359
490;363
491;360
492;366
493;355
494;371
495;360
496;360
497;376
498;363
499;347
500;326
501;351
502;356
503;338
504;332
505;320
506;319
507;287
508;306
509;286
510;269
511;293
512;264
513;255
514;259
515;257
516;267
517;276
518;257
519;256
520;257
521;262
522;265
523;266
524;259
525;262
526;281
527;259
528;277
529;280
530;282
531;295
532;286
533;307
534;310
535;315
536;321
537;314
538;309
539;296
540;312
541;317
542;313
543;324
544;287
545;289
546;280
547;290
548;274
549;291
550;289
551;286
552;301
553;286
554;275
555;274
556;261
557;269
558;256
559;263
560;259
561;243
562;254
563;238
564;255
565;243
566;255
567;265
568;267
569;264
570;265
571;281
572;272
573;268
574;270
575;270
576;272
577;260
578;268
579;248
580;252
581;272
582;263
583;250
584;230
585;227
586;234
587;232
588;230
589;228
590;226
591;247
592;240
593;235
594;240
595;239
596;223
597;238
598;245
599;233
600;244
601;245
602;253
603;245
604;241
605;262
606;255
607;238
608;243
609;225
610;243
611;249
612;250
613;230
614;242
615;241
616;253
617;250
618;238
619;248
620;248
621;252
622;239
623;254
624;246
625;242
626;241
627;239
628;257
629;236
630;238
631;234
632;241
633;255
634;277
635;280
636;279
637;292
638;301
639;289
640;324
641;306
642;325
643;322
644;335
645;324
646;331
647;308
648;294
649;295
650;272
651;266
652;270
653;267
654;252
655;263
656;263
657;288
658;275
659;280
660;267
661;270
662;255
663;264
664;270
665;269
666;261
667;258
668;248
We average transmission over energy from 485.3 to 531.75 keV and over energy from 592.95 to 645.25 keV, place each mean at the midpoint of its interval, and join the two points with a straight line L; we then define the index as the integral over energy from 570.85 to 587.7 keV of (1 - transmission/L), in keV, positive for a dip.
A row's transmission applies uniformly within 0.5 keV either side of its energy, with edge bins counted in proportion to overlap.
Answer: 1.2 keV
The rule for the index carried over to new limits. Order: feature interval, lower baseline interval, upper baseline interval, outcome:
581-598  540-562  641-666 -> 2.7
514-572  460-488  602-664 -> 5.4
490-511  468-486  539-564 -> -1.1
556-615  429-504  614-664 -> 8.6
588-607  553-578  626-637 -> 1.3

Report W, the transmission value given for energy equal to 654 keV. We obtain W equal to 252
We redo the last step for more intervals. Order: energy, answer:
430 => 328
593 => 235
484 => 330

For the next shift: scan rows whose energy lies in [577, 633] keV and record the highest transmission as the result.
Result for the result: 272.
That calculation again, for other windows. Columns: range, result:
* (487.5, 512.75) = 376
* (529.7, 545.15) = 324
